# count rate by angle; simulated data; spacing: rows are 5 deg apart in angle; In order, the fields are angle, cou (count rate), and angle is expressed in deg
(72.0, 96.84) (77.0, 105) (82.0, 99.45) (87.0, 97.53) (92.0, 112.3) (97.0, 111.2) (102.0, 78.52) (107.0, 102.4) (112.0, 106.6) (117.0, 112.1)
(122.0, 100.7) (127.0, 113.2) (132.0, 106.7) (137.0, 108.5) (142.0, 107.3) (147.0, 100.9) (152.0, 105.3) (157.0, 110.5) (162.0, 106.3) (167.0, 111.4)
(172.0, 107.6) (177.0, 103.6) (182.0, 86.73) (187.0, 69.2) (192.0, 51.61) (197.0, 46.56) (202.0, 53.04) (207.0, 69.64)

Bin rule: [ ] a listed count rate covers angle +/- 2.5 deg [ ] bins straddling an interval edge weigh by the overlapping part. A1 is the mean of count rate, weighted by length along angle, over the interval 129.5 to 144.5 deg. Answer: 108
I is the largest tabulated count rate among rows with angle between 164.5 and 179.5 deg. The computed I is 111.4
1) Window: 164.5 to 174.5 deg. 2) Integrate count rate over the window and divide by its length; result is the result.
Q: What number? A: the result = 110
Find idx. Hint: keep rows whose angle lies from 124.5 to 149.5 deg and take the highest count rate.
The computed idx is 113.2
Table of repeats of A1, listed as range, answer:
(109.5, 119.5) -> 109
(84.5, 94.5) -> 105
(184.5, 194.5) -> 60.4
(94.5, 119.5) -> 102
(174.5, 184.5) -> 95.2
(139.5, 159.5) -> 106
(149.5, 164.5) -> 107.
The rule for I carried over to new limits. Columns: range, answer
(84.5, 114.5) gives 112.3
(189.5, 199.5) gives 51.61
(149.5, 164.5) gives 110.5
